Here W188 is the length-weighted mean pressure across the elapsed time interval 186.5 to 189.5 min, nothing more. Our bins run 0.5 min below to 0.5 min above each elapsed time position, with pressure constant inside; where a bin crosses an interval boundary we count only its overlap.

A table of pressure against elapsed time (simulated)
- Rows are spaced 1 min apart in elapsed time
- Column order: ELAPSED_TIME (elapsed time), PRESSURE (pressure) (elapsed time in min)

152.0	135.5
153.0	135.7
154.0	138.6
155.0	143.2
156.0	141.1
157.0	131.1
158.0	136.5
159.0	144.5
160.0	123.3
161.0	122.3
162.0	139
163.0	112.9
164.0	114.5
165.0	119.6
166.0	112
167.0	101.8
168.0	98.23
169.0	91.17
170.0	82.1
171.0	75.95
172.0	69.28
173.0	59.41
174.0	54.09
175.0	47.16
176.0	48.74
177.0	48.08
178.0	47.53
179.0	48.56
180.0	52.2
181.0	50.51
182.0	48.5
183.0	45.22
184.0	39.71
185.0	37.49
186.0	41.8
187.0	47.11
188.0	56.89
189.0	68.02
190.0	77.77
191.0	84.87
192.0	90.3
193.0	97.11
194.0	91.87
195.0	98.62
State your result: 57.3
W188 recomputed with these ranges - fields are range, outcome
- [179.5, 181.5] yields 51.4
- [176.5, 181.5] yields 49.4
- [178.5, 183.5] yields 49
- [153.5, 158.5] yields 138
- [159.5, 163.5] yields 124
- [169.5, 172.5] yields 75.8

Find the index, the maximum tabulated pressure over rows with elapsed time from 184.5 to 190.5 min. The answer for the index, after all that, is 77.77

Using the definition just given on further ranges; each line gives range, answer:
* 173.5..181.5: 54.09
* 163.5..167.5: 119.6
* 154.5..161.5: 144.5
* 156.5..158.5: 136.5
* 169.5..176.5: 82.1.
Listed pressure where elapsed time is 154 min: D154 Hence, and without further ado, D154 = 138.6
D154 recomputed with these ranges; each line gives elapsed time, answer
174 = 54.09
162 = 139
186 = 41.8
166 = 112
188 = 56.89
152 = 135.5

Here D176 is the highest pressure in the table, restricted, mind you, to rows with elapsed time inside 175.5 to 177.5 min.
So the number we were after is 48.74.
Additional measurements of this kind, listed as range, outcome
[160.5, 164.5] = 139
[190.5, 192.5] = 90.3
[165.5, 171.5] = 112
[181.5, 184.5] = 48.5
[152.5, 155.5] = 143.2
